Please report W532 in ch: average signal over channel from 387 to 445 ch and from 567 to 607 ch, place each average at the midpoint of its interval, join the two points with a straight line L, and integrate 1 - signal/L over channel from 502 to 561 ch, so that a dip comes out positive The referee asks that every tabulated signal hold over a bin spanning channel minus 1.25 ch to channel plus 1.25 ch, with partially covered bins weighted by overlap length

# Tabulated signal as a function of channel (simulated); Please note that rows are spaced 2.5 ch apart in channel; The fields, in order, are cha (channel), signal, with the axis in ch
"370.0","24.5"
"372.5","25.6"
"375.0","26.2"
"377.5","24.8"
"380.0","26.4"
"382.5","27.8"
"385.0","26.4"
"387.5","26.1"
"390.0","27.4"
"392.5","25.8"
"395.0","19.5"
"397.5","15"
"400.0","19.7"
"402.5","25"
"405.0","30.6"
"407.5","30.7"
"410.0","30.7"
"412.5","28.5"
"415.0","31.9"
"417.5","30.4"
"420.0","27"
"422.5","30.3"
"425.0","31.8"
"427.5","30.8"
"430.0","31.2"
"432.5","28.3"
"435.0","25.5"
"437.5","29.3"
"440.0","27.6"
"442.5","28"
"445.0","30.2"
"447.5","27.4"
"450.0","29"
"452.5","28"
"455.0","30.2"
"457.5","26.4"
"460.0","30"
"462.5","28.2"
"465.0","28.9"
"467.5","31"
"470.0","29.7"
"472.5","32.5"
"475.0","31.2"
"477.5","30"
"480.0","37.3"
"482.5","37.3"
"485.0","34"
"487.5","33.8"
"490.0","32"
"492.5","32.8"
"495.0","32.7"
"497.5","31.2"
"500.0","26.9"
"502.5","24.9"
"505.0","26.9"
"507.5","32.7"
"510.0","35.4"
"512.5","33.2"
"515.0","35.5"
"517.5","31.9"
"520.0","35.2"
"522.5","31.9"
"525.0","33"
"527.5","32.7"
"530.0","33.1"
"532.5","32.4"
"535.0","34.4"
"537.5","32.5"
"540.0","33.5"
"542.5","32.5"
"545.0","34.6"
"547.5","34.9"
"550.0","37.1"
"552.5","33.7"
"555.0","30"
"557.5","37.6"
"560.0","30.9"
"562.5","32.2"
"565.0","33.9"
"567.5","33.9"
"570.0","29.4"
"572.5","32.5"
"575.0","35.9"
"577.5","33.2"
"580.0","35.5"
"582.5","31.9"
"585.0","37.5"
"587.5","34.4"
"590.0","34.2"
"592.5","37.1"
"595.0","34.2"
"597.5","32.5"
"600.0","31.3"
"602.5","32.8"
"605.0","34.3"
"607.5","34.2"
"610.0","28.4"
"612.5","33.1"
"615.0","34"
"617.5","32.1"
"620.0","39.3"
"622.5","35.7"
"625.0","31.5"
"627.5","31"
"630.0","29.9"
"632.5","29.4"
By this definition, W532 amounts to -2.39 ch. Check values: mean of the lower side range 27.5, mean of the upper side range 33.8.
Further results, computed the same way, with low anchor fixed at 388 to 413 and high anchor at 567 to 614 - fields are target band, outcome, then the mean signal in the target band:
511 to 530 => -1.8 ch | 33.4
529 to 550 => -1.6 ch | 33.7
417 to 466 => -3.5 ch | 28.9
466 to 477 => -1.0 ch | 31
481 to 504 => -2.0 ch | 31.7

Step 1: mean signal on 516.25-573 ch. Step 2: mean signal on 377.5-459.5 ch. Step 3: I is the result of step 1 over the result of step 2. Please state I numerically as 1.20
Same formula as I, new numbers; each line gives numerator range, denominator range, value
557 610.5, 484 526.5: 1.05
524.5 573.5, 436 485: 1.10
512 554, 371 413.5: 1.31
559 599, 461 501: 1.06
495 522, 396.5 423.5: 1.15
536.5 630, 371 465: 1.22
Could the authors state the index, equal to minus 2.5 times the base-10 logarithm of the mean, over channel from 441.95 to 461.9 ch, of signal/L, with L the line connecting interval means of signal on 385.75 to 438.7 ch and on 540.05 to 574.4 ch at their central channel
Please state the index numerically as 0.01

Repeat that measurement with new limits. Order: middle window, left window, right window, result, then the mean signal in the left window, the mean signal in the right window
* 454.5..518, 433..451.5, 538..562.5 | -0.03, 28.1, 33.7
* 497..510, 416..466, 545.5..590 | 0.08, 28.9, 33.8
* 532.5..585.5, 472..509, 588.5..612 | -0.03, 31.8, 33.2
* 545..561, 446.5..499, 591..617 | -0.06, 31.1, 33.2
